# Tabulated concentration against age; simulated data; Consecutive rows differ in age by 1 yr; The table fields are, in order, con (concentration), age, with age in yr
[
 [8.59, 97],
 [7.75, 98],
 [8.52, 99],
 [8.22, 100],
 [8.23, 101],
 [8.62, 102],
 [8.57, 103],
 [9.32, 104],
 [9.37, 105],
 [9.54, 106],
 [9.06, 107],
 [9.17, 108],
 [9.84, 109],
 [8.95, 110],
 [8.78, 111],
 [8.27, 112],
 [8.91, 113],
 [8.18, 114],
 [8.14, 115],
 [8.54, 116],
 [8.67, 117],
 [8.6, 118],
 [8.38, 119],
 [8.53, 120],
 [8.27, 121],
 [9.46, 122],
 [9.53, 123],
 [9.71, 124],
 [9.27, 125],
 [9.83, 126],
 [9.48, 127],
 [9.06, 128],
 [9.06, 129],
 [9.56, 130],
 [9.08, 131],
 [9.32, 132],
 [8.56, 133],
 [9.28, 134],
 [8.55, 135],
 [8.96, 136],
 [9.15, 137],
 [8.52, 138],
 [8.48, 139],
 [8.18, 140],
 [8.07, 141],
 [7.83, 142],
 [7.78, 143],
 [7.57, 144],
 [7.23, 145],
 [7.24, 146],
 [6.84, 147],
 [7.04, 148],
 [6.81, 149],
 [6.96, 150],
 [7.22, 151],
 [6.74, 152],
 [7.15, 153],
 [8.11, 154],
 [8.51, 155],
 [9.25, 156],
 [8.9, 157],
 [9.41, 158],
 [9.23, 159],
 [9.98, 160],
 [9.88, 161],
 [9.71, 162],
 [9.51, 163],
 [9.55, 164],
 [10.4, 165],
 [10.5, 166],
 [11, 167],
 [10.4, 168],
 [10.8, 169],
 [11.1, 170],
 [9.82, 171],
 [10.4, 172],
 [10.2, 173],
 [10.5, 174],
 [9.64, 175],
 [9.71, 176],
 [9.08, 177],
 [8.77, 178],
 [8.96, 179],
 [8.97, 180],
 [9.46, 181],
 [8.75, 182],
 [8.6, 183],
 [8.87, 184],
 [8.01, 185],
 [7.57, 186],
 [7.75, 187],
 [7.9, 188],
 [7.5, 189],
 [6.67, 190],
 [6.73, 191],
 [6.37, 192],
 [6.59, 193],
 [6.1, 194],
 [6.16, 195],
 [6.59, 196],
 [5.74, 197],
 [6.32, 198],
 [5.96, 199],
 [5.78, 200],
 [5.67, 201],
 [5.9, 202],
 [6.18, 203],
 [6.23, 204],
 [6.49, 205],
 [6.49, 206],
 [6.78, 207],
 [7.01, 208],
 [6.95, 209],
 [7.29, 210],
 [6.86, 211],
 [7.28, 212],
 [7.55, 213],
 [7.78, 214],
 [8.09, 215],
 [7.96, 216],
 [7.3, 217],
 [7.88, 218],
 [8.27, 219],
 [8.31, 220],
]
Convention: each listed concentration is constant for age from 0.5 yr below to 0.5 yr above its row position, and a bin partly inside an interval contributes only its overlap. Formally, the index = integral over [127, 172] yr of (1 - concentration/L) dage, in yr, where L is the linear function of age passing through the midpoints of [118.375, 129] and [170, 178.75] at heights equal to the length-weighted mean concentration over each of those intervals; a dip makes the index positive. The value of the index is 3.3 yr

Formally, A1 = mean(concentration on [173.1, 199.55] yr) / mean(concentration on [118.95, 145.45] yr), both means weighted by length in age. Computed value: 0.9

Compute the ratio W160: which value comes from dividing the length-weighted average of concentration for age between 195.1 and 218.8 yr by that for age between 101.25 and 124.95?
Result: 0.8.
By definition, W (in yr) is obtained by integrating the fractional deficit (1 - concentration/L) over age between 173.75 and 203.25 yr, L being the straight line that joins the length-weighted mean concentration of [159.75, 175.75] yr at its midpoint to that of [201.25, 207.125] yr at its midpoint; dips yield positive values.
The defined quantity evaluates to 1.79 yr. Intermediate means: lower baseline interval 10.2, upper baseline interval 6.29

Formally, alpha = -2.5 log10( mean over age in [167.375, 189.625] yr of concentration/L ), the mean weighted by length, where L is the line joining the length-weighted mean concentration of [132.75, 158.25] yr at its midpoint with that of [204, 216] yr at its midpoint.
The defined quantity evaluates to -0.21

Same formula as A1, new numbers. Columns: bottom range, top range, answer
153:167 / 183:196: 0.77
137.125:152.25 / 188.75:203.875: 0.83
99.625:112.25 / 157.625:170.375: 1.13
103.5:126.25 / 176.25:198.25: 0.85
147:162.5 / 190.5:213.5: 0.78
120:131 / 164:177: 1.11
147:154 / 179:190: 1.17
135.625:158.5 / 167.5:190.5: 1.15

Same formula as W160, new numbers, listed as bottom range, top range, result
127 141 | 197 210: 0.71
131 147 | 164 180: 1.21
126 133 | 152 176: 1.05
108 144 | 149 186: 1.05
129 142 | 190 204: 0.70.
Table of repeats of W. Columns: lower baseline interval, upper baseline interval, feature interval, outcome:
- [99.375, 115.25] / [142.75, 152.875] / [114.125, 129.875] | -1.5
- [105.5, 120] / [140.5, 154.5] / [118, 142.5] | -2.6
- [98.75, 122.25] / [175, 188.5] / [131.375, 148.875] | 1.2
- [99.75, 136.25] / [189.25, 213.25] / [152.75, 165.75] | -2.6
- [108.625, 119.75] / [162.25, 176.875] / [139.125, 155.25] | 3.6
